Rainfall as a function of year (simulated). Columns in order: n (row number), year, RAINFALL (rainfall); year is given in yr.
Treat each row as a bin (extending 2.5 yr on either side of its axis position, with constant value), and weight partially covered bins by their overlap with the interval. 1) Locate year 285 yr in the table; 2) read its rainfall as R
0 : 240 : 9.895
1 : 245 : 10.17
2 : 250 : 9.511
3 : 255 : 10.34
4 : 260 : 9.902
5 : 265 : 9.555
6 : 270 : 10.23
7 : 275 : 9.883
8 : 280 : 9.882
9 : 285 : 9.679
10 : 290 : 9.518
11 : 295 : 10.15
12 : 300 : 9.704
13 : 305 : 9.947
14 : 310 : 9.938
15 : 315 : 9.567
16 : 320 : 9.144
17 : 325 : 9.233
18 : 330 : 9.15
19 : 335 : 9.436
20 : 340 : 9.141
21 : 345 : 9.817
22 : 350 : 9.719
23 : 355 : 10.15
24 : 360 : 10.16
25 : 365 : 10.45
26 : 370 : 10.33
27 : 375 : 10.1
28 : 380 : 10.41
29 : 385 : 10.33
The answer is 9.679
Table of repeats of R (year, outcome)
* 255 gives 10.34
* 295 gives 10.15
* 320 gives 9.144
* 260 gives 9.902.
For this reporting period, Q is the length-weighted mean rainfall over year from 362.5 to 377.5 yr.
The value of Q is 10.3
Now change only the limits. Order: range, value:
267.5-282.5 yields 10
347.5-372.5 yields 10.2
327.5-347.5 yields 9.39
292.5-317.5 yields 9.86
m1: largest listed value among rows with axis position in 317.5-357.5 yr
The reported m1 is 10.15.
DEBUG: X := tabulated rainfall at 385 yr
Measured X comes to 10.33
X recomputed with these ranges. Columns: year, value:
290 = 9.518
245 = 10.17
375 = 10.1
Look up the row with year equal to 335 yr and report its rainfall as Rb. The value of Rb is 9.436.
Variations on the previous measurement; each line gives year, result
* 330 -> 9.15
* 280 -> 9.882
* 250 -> 9.511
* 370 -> 10.33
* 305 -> 9.947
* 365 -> 10.45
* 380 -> 10.41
